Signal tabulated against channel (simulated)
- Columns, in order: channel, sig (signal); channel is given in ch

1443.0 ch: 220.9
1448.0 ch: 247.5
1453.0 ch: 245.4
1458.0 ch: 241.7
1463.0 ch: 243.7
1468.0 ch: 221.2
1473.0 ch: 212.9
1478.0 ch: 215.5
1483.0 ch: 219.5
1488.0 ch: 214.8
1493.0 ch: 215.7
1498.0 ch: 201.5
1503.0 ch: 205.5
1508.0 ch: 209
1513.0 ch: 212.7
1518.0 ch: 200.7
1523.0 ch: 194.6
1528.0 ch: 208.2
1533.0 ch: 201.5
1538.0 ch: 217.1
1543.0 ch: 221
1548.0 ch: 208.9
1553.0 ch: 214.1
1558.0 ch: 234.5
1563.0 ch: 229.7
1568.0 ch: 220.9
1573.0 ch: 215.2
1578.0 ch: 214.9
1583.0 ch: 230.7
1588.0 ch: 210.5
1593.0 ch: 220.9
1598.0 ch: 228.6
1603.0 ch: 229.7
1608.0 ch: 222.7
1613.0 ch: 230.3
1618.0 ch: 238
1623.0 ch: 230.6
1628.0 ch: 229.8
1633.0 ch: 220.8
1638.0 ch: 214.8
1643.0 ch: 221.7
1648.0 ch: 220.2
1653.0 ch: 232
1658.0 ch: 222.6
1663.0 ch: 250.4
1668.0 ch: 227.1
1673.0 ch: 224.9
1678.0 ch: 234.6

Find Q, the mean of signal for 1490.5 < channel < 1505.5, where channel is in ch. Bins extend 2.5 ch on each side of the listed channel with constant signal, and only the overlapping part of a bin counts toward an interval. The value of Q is 208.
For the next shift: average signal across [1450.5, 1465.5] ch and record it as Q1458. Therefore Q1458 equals 244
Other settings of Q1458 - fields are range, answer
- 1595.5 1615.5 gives 228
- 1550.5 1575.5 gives 223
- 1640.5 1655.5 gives 225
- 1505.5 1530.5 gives 205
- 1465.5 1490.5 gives 217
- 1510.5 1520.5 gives 207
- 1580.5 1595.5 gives 221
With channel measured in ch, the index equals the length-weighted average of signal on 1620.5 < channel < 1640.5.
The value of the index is 224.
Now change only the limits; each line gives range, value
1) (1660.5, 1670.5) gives 239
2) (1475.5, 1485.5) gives 218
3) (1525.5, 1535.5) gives 205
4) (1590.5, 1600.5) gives 225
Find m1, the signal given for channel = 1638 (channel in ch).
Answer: 214.8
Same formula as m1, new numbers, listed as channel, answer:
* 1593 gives 220.9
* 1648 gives 220.2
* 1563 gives 229.7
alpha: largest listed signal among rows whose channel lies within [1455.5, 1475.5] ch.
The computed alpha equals 243.7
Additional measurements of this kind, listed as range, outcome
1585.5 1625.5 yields 238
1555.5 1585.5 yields 234.5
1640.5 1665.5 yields 250.4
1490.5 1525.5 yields 215.7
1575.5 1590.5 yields 230.7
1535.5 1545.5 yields 221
